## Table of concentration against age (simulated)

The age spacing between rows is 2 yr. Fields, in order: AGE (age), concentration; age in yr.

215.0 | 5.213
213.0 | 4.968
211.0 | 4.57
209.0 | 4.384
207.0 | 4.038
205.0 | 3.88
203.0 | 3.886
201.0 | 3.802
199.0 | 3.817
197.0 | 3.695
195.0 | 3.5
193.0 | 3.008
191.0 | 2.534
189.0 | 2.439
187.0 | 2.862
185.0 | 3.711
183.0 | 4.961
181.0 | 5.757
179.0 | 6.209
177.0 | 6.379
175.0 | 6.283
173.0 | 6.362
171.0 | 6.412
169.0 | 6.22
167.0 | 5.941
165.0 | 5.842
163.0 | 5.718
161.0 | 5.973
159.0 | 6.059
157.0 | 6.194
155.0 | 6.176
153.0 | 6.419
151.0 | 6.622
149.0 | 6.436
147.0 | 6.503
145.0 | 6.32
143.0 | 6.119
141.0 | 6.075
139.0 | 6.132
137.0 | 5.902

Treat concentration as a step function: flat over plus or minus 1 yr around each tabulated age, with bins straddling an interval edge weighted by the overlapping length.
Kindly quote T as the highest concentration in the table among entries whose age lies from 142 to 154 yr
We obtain 6.622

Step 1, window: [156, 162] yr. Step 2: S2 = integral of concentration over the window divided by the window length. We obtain 6.08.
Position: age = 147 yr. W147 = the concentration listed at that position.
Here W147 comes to 6.503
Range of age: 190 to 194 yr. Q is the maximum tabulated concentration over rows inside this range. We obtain 3.008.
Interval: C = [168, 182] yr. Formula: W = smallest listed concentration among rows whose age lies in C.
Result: 5.757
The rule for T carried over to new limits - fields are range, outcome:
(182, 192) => 4.961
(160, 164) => 5.973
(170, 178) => 6.412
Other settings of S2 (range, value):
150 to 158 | 6.35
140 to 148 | 6.25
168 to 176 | 6.32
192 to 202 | 3.56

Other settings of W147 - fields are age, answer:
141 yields 6.075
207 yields 4.038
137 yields 5.902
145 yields 6.32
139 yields 6.132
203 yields 3.886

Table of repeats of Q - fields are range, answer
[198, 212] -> 4.57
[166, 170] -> 6.22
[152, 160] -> 6.419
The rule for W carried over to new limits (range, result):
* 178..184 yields 4.961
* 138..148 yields 6.075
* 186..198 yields 2.439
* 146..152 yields 6.436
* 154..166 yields 5.718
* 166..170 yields 5.941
